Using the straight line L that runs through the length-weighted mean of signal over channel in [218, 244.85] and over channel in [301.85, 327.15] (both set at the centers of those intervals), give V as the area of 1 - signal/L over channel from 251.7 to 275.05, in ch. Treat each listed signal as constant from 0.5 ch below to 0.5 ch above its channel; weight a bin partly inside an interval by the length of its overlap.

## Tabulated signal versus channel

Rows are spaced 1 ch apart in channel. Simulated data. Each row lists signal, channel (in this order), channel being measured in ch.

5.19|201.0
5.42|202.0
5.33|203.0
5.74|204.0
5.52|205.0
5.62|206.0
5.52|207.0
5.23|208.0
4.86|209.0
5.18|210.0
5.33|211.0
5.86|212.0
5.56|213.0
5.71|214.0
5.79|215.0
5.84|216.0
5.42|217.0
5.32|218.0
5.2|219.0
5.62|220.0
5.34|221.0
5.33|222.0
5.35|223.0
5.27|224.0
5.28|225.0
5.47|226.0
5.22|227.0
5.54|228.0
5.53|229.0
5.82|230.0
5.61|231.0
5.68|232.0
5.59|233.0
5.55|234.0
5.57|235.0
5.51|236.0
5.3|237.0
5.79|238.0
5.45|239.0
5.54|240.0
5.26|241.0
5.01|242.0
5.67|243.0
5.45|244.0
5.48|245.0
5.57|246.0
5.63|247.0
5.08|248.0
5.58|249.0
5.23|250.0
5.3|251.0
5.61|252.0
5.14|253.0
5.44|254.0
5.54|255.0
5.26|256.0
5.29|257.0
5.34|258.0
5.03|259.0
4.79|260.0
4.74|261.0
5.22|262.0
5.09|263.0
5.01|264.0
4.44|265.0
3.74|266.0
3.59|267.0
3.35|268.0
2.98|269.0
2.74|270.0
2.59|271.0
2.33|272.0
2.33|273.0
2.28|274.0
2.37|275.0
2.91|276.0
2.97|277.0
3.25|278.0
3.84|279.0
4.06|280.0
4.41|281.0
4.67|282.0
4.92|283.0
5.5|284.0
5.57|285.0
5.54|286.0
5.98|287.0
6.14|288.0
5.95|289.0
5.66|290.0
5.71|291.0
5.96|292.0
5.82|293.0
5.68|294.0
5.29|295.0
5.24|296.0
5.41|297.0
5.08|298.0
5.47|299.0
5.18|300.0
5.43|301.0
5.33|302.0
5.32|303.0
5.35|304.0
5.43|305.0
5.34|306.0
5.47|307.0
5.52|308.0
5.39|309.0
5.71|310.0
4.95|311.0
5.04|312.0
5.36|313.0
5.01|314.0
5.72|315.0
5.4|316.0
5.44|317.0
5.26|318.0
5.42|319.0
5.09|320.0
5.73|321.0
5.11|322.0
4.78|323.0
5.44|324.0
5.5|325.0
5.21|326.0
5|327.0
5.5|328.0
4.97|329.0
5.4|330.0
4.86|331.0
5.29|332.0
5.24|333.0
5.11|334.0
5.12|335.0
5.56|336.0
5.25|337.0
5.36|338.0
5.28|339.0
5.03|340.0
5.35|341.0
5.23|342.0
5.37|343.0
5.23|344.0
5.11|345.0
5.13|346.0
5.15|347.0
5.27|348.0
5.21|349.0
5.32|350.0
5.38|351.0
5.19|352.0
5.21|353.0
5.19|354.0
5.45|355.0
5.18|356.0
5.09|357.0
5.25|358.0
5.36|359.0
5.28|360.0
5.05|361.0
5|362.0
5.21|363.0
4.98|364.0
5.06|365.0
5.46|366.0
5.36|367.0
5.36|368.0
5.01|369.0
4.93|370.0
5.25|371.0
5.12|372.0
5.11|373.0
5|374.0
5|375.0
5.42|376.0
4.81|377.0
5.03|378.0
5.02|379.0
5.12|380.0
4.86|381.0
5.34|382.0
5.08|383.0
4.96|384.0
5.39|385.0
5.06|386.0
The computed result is 5.2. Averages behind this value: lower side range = 5.46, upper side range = 5.32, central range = 4.2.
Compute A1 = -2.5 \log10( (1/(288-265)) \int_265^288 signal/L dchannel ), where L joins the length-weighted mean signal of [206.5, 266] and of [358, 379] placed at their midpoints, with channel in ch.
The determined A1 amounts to 0.36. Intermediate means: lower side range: 5.37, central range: 3.79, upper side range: 5.14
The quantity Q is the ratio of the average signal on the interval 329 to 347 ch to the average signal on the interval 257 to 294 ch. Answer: 1.19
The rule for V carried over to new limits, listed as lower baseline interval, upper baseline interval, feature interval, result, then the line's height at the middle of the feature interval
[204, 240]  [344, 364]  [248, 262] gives 0.44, 5.41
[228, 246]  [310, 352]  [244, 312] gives 7.12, 5.4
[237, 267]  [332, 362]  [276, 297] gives 0.62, 5.22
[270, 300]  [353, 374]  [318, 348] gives -1.80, 4.94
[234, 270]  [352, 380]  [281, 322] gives -2.57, 5.1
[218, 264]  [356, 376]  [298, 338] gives -0.41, 5.24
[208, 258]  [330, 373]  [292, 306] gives -0.24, 5.32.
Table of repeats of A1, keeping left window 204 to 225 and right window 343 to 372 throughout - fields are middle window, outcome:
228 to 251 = -0.02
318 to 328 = 0.00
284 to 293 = -0.09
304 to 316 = -0.02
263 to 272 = 0.44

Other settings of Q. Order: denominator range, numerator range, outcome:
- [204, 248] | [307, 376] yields 0.96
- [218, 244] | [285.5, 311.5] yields 1.01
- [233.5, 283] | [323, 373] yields 1.14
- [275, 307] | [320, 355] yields 1.03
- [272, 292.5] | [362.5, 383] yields 1.15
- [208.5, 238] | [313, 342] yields 0.96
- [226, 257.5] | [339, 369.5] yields 0.96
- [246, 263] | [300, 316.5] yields 1.02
